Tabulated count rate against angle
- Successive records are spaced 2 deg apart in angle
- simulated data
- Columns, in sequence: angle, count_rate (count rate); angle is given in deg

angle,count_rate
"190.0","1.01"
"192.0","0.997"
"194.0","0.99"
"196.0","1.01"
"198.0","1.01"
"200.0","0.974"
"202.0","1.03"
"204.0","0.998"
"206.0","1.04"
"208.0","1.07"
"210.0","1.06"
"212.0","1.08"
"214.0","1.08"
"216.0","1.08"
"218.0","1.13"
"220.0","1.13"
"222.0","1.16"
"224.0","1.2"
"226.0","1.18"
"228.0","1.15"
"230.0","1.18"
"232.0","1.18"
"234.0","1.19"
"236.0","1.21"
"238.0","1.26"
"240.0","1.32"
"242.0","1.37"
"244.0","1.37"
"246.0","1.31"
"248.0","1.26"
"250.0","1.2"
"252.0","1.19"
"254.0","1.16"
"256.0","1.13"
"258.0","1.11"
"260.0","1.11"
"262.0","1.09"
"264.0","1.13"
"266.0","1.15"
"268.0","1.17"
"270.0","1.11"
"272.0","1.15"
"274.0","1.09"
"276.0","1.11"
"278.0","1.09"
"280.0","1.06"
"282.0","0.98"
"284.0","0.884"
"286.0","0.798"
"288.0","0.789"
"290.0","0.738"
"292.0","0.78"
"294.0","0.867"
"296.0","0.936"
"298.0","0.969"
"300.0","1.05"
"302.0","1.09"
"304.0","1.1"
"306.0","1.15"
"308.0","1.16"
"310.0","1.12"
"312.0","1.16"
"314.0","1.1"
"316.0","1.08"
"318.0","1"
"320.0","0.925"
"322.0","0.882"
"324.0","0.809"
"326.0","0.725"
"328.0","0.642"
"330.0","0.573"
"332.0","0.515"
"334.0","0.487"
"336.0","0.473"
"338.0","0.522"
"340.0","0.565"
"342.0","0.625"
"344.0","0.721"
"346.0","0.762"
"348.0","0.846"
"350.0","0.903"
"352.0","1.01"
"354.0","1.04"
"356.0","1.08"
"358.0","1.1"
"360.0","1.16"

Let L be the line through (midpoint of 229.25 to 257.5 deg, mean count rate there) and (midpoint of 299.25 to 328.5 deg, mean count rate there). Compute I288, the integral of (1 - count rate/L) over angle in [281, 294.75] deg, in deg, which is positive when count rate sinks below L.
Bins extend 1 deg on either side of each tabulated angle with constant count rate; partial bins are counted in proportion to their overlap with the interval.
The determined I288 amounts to 3.2 deg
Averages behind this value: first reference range 1.24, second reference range 1.01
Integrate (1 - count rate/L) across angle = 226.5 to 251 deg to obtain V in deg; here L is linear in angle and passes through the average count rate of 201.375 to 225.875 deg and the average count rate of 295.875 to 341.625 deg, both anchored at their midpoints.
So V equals -4.98 deg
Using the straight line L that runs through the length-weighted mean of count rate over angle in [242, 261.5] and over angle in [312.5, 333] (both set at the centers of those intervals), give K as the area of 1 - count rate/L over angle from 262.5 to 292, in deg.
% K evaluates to 1.9 deg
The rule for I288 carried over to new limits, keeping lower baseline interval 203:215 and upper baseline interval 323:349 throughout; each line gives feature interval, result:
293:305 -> -3.89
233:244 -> -3.71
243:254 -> -3.95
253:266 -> -3.46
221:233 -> -2.17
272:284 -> -3.34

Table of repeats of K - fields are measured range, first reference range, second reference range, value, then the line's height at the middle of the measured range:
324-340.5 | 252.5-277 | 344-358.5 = 6.81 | 0.982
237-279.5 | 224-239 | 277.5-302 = -4.67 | 1.07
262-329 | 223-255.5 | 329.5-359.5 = -1.33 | 0.978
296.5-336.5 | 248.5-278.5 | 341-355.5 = 2.45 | 0.958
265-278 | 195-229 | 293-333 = -1.66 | 1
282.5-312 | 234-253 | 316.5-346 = -2.12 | 0.913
